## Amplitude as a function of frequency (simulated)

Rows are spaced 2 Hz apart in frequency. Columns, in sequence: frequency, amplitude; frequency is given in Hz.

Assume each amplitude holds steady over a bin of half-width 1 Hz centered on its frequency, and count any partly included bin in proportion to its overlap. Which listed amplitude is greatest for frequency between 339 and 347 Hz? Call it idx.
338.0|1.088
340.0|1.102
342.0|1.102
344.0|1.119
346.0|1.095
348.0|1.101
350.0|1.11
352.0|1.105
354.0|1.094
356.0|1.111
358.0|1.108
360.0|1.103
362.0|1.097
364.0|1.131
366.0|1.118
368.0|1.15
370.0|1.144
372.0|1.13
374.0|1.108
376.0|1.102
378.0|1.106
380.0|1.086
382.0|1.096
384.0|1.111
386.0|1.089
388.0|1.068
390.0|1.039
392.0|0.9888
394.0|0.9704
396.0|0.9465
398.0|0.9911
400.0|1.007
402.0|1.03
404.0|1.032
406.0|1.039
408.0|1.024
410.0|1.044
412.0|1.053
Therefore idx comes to 1.119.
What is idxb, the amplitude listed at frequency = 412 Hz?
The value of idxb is 1.053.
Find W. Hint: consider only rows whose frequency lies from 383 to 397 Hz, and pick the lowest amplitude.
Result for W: 0.9465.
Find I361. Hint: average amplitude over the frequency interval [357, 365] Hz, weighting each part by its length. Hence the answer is 1.11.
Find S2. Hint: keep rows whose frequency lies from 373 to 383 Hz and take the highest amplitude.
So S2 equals 1.108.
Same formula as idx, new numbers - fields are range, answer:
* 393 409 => 1.039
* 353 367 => 1.131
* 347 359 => 1.111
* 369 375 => 1.144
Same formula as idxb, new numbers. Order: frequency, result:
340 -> 1.102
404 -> 1.032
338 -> 1.088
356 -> 1.111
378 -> 1.106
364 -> 1.131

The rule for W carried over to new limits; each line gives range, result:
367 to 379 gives 1.102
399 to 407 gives 1.007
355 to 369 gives 1.097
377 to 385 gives 1.086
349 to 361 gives 1.094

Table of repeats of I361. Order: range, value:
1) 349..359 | 1.11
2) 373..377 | 1.1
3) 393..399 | 0.969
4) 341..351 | 1.11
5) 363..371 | 1.14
